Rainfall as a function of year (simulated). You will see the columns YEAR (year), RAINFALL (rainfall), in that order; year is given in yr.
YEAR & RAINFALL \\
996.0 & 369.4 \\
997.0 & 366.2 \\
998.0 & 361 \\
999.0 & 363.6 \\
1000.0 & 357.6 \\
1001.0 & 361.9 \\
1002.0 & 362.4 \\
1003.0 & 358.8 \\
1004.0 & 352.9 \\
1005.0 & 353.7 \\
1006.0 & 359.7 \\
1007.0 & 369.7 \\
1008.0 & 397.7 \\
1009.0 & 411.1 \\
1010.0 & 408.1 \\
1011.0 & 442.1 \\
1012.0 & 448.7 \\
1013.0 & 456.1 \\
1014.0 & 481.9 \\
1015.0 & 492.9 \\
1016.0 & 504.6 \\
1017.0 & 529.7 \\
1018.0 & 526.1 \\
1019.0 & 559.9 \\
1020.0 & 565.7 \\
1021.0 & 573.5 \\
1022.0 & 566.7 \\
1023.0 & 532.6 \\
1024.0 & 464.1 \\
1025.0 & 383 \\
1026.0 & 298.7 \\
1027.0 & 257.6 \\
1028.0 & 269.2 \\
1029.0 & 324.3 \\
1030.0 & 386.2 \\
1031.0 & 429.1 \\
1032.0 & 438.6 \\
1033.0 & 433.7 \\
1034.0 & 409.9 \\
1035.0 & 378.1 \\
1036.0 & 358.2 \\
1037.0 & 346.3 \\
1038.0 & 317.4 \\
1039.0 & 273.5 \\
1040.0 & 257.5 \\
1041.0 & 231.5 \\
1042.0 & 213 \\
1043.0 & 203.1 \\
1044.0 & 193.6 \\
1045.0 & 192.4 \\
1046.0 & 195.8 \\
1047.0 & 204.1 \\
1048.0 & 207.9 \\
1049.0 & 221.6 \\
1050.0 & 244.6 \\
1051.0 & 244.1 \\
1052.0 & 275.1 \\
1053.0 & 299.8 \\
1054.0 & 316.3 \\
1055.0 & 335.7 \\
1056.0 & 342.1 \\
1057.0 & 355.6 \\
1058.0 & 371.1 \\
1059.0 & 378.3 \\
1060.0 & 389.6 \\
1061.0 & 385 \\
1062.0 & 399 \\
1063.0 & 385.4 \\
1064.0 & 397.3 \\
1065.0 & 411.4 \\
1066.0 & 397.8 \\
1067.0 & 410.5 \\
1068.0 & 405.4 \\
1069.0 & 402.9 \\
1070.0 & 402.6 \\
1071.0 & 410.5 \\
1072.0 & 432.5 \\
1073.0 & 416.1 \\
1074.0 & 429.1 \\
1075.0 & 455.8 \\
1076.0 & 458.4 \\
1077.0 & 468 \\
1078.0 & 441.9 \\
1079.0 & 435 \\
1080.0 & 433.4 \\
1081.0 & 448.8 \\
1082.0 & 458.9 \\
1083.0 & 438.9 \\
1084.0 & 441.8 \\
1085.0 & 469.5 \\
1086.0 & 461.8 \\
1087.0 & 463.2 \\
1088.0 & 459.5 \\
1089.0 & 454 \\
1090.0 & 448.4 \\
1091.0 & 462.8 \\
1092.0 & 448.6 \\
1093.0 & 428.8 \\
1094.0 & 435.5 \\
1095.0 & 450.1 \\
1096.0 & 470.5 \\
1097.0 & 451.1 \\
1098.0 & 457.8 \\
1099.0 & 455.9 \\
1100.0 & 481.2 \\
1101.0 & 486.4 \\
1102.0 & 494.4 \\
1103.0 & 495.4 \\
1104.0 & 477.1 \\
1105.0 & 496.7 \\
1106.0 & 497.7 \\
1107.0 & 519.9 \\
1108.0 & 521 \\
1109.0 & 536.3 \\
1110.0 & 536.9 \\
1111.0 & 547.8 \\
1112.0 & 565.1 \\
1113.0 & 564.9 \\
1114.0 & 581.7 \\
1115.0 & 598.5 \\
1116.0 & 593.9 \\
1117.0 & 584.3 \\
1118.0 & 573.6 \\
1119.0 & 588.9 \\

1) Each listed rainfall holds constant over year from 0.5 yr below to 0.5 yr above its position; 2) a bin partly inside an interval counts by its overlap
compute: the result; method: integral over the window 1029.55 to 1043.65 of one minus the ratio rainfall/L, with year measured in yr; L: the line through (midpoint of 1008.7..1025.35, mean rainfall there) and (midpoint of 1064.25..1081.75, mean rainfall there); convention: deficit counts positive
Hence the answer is 4.2 yr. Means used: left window 493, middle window 332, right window 427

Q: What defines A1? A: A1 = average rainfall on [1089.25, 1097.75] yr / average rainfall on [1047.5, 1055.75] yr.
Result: 1.66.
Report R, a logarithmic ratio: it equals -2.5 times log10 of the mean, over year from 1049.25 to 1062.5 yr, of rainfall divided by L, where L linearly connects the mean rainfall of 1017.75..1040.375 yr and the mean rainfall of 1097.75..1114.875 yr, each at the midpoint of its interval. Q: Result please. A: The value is 0.32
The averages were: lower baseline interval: 406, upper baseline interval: 515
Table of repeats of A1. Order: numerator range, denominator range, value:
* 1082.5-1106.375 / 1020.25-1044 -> 1.28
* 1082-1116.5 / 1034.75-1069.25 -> 1.57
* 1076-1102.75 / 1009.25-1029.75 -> 1.01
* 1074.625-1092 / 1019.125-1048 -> 1.31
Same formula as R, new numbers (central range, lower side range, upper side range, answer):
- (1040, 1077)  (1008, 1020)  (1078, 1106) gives 0.36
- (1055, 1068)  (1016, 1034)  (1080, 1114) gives 0.20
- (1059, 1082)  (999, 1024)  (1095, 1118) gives 0.17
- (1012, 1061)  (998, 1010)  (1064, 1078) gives 0.09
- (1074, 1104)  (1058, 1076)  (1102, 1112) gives 0.02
